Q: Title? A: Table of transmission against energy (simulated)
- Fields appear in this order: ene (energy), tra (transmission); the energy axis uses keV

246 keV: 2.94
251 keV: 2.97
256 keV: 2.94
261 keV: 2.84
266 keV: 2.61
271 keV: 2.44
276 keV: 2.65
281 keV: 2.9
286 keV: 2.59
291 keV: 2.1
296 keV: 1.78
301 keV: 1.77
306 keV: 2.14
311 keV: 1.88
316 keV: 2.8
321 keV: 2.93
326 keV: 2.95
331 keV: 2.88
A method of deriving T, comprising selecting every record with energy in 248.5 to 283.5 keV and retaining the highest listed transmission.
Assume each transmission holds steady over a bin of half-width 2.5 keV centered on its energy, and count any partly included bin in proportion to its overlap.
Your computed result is 2.97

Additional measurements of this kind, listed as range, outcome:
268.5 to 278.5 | 2.65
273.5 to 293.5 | 2.9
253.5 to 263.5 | 2.94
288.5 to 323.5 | 2.93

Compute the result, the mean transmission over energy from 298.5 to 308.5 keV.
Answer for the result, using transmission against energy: 1.96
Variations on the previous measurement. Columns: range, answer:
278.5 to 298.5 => 2.34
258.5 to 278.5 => 2.64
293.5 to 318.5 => 2.07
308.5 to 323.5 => 2.54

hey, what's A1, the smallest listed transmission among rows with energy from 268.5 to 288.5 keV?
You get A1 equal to 2.44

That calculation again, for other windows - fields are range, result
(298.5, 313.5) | 1.77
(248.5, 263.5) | 2.84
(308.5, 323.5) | 1.88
